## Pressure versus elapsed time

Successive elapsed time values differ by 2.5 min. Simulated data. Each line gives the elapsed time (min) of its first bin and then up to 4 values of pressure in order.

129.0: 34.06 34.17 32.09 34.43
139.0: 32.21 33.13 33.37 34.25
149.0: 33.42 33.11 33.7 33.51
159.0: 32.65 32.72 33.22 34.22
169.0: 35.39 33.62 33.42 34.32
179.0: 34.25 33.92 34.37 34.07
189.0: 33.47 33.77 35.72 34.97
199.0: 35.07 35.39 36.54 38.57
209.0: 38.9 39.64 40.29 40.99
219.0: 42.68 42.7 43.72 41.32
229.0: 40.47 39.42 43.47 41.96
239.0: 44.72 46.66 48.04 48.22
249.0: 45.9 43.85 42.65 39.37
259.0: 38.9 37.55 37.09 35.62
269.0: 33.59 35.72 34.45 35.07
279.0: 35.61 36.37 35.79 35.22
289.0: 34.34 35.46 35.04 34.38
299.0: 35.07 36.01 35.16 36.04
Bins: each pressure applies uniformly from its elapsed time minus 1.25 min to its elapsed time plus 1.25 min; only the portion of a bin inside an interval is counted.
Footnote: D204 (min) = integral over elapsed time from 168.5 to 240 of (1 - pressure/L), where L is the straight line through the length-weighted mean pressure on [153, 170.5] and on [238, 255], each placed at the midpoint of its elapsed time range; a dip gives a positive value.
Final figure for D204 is 3.5 min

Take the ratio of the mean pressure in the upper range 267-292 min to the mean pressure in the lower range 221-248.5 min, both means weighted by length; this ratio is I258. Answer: 0.80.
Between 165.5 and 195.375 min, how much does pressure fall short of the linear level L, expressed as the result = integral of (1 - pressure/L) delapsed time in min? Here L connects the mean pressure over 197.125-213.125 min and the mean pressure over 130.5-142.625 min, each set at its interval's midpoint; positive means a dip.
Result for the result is 1.3 min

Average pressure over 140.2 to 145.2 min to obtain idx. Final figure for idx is 33.2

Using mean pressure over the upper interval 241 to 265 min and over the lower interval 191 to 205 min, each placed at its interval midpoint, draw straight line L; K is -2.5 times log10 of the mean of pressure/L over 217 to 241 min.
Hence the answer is -0.08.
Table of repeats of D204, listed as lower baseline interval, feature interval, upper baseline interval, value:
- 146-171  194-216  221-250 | 1.32 min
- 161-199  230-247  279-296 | -4.70 min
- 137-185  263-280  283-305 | -0.18 min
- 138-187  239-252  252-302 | -4.01 min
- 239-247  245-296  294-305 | 4.36 min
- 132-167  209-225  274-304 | -3.35 min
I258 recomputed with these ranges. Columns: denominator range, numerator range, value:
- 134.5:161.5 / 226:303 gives 1.17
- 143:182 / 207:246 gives 1.26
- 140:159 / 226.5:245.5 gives 1.30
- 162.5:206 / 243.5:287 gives 1.12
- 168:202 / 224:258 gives 1.27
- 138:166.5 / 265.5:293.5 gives 1.06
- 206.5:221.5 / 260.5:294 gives 0.88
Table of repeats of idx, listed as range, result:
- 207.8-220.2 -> 40.5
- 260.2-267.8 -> 36.7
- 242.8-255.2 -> 45.7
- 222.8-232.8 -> 41.2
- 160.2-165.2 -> 33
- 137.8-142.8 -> 32.7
